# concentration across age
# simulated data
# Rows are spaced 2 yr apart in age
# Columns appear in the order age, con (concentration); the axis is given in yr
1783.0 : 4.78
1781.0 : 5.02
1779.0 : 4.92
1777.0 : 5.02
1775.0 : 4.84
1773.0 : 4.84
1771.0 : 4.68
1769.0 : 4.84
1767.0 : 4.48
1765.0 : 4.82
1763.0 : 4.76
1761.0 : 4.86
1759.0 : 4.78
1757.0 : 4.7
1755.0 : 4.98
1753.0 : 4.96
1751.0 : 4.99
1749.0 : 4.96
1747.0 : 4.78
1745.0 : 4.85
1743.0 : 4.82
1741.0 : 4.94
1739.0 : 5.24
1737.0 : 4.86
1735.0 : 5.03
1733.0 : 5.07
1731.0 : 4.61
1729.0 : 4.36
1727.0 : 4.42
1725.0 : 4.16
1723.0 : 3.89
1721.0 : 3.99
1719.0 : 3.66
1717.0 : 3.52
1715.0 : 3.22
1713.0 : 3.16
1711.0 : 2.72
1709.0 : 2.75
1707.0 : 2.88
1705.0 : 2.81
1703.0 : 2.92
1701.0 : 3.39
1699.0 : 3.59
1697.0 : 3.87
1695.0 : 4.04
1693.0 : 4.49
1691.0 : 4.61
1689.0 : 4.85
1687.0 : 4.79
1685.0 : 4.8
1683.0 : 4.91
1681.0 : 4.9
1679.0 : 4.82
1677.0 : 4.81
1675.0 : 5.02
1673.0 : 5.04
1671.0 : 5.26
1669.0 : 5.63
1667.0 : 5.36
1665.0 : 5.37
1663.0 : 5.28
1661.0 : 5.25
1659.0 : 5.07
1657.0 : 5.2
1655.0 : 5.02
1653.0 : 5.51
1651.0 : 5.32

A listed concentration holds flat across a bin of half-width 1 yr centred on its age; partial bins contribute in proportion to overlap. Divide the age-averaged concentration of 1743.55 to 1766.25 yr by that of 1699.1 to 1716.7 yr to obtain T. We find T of 1.6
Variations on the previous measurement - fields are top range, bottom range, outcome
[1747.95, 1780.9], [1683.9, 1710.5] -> 1.27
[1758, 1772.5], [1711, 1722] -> 1.38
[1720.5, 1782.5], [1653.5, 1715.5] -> 1.08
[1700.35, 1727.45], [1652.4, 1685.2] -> 0.66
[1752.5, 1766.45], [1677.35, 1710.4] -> 1.20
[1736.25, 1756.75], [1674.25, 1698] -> 1.06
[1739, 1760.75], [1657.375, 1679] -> 0.94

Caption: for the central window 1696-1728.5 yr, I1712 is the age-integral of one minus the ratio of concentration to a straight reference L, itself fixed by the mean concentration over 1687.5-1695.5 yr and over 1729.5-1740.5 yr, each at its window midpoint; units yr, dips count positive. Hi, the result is 8.8 yr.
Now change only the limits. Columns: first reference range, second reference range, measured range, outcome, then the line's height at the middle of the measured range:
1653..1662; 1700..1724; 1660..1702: -4.0 yr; 4.34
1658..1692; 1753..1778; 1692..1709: 5.2 yr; 4.98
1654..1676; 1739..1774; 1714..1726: 3.0 yr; 4.99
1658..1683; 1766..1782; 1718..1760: 2.2 yr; 4.94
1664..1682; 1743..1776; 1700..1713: 5.4 yr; 5.01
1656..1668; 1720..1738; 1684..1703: 2.7 yr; 4.89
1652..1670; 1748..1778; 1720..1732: 1.8 yr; 5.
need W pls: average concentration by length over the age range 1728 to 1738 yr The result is 4.79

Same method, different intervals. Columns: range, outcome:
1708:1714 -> 2.88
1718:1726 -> 3.93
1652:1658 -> 5.24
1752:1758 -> 4.88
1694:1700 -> 3.83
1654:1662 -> 5.13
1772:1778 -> 4.9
